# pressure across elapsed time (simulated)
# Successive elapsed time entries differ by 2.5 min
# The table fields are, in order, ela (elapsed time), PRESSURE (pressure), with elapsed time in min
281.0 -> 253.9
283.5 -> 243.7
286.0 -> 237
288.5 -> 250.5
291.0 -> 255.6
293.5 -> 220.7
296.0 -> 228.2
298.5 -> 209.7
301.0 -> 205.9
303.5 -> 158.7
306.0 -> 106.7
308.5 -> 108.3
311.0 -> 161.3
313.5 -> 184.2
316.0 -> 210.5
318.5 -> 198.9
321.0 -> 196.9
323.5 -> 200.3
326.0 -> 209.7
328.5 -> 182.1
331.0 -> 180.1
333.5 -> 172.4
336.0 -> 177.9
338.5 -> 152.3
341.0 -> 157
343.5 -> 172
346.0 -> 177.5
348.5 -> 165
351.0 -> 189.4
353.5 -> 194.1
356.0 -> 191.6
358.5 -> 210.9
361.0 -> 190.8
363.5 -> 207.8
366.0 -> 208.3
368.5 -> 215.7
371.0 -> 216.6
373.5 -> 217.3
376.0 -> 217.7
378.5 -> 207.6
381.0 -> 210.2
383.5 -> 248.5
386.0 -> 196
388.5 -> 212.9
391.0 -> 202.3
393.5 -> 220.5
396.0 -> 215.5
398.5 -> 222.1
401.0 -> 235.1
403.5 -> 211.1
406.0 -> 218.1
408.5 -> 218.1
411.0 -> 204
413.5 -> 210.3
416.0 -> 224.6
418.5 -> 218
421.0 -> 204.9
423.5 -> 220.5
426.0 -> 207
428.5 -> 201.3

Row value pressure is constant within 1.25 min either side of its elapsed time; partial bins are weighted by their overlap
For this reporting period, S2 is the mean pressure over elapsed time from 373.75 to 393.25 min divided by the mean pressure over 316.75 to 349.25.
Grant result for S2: 1.18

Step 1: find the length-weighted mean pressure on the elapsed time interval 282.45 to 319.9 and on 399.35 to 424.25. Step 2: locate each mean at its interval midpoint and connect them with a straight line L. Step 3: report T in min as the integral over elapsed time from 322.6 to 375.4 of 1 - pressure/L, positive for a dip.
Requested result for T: 4.1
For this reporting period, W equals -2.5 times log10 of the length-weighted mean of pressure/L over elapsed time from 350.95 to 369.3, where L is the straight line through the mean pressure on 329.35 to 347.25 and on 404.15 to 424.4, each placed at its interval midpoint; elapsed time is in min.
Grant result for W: -0.105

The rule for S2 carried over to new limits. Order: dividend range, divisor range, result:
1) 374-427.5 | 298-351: 1.23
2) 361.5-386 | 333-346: 1.29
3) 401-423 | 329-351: 1.26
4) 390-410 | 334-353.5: 1.27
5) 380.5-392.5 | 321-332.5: 1.11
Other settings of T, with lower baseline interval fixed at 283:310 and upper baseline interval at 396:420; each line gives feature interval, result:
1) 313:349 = 4.0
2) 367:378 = -0.2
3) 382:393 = 0.0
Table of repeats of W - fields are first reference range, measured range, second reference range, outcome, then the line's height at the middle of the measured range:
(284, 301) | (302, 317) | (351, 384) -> 0.41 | 227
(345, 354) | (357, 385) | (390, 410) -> -0.09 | 196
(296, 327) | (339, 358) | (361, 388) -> 0.13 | 200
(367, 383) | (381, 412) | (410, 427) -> -0.01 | 214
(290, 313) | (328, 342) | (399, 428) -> 0.14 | 193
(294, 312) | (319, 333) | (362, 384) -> -0.04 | 185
